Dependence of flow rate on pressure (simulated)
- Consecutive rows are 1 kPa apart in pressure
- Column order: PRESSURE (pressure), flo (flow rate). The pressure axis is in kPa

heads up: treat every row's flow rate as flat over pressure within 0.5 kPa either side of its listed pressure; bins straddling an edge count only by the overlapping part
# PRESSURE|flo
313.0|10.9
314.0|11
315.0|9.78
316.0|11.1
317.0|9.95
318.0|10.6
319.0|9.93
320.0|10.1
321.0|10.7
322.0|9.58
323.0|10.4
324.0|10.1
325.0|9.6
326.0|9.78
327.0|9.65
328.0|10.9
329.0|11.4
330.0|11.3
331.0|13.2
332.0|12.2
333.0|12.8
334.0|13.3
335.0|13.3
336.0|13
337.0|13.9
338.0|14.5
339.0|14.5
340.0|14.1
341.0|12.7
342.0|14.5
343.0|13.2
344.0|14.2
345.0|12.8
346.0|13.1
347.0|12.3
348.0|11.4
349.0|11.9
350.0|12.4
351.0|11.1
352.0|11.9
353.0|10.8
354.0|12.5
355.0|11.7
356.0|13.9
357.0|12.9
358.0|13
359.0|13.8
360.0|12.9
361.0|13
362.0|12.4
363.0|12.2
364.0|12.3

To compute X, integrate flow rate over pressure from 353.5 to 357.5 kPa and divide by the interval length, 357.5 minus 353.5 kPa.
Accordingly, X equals 12.8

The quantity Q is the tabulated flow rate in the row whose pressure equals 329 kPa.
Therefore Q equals 11.4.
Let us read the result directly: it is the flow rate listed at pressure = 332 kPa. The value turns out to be 12.2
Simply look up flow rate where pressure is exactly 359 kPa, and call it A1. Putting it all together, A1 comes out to 13.8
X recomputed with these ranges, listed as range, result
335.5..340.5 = 14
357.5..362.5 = 13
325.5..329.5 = 10.4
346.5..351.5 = 11.8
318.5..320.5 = 10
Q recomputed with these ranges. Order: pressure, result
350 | 12.4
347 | 12.3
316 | 11.1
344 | 14.2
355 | 11.7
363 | 12.2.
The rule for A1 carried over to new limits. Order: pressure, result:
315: 9.78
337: 13.9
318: 10.6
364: 12.3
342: 14.5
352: 11.9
